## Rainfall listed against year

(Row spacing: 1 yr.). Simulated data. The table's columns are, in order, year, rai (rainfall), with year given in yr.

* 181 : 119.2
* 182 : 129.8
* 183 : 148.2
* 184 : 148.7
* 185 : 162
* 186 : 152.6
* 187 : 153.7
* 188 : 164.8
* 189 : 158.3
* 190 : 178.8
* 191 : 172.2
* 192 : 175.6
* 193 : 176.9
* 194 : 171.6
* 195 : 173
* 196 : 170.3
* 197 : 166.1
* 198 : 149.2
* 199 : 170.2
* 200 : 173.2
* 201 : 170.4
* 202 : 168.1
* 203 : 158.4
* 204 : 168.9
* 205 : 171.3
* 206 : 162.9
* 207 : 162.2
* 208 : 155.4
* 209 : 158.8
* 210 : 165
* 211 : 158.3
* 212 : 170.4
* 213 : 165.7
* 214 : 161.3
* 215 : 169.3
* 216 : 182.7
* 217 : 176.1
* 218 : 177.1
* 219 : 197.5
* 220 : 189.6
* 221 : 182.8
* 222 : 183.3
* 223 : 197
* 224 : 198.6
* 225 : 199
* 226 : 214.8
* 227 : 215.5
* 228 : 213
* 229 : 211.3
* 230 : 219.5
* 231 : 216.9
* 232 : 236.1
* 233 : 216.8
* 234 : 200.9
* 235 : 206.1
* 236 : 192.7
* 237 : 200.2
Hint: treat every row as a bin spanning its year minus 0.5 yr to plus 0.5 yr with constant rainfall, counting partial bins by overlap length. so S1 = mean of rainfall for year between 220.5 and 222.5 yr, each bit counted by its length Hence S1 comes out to 183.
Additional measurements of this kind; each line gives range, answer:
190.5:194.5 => 174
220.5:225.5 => 192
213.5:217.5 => 172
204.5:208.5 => 163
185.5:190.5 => 162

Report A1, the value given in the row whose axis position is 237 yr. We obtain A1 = 200.2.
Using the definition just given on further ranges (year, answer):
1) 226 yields 214.8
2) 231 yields 216.9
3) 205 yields 171.3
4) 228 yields 213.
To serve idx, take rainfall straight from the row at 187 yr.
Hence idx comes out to 153.7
